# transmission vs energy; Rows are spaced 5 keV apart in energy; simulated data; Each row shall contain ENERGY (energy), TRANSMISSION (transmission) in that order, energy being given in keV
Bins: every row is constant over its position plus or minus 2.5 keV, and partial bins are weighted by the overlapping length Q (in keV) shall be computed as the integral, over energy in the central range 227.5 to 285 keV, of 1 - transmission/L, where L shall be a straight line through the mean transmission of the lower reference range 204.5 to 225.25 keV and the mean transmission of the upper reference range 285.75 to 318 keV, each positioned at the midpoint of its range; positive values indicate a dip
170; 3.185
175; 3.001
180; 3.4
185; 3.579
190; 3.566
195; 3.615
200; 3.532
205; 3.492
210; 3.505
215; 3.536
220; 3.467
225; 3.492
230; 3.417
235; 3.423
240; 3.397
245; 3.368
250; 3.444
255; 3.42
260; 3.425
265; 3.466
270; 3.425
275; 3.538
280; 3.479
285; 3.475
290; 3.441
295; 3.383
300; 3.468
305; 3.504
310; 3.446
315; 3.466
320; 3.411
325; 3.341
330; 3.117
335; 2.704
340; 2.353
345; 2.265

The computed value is 0.6 keV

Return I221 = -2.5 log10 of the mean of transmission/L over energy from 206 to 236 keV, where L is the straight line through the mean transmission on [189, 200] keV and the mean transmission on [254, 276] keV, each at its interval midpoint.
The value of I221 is 0.017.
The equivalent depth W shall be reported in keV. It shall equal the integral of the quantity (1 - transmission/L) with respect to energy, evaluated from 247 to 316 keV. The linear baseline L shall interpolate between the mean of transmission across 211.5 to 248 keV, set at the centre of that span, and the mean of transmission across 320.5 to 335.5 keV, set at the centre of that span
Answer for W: -3.52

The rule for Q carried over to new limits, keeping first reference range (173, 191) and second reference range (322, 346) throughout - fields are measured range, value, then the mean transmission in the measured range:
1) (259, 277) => -2.4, 3.46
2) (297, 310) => -2.5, 3.47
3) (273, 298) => -4.0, 3.46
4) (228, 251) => -1.8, 3.41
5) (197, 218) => -1.5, 3.52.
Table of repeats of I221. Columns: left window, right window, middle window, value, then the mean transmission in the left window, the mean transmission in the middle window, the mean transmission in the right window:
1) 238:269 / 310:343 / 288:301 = -0.064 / 3.42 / 3.43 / 3.08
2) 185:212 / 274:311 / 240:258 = 0.029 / 3.55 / 3.41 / 3.46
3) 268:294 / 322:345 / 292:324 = -0.102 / 3.47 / 3.44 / 2.82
